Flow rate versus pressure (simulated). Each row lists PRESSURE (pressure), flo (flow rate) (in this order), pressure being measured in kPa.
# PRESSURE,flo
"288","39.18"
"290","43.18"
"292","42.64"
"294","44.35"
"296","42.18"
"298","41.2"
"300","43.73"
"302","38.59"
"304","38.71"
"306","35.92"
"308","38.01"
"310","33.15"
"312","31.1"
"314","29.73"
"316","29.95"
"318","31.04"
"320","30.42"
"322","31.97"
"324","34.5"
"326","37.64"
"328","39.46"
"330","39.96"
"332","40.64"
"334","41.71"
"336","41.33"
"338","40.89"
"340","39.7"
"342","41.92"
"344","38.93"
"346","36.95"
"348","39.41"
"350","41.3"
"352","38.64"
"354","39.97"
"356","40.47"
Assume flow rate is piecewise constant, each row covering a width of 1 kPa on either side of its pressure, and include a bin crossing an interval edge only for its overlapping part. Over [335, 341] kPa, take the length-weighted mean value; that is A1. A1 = 40.6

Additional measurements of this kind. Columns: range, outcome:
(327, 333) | 40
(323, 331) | 37.9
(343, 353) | 39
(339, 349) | 39.4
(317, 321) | 30.7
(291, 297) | 43.1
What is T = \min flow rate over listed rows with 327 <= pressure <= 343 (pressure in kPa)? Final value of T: 39.46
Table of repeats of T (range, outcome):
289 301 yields 41.2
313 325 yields 29.73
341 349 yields 36.95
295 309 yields 35.92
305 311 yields 33.15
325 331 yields 37.64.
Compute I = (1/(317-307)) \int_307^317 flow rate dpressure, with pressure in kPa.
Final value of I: 32.4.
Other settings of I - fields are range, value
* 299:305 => 40.3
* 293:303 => 42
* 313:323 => 30.6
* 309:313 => 32.1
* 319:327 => 33.6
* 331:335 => 41.2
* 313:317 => 29.8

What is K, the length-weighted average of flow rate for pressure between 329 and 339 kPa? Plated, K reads 40.9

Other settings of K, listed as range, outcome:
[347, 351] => 40.4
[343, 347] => 37.9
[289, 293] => 42.9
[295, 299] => 41.7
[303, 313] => 35.4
